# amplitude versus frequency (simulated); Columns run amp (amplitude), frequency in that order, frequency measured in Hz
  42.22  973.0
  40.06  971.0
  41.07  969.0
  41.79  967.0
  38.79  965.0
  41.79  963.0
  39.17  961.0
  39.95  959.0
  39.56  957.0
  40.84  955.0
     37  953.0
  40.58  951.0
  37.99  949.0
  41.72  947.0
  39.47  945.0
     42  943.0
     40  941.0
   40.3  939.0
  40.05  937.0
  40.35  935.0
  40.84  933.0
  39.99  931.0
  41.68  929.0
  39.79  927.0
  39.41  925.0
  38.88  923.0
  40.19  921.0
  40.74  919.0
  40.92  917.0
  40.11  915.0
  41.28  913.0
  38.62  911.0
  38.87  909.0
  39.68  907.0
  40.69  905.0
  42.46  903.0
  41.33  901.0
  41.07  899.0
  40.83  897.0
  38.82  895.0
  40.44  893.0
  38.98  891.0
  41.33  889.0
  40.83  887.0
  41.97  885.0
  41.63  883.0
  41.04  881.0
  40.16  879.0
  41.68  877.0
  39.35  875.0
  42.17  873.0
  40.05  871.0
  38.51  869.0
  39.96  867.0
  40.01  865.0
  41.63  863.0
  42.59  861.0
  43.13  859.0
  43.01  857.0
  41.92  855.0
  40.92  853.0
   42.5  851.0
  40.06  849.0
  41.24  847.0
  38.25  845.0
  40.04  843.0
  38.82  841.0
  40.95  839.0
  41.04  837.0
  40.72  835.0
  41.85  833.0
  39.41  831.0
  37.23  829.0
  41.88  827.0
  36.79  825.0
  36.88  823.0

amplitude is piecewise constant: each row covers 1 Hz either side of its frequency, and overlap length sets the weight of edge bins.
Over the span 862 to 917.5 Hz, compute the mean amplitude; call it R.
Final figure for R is 40.5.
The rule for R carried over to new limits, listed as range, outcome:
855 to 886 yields 41.2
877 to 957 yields 40.3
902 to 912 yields 40.1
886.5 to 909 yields 40.5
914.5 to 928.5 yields 40.1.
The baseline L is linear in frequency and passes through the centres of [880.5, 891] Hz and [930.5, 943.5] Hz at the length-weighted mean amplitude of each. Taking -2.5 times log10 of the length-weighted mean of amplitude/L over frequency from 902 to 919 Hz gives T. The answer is 0.012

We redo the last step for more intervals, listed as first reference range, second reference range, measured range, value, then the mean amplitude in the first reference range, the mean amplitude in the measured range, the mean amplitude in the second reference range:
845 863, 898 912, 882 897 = 0.01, 41.7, 40.6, 40.4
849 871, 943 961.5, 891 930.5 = 0.00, 41.3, 40.3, 39.7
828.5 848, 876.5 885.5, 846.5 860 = -0.04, 40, 41.8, 41.2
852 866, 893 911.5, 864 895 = 0.02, 41.9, 40.5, 40.3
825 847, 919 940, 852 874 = -0.03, 39.9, 41.3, 40.2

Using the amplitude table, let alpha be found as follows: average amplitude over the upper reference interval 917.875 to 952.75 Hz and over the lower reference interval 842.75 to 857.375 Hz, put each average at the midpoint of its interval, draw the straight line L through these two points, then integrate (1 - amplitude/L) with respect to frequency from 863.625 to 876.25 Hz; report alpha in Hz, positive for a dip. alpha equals 0.21 Hz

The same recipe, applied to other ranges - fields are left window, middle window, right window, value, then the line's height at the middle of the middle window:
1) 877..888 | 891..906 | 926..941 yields 0.1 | 40.9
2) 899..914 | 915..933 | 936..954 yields 0.0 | 40.2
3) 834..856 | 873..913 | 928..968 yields -0.2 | 40.4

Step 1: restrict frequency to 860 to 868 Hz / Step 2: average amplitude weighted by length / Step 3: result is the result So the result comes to 41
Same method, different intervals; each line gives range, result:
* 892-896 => 39.6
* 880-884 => 41.3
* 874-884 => 40.8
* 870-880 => 40.7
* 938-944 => 40.8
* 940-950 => 40.2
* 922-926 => 39.1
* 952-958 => 39.1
